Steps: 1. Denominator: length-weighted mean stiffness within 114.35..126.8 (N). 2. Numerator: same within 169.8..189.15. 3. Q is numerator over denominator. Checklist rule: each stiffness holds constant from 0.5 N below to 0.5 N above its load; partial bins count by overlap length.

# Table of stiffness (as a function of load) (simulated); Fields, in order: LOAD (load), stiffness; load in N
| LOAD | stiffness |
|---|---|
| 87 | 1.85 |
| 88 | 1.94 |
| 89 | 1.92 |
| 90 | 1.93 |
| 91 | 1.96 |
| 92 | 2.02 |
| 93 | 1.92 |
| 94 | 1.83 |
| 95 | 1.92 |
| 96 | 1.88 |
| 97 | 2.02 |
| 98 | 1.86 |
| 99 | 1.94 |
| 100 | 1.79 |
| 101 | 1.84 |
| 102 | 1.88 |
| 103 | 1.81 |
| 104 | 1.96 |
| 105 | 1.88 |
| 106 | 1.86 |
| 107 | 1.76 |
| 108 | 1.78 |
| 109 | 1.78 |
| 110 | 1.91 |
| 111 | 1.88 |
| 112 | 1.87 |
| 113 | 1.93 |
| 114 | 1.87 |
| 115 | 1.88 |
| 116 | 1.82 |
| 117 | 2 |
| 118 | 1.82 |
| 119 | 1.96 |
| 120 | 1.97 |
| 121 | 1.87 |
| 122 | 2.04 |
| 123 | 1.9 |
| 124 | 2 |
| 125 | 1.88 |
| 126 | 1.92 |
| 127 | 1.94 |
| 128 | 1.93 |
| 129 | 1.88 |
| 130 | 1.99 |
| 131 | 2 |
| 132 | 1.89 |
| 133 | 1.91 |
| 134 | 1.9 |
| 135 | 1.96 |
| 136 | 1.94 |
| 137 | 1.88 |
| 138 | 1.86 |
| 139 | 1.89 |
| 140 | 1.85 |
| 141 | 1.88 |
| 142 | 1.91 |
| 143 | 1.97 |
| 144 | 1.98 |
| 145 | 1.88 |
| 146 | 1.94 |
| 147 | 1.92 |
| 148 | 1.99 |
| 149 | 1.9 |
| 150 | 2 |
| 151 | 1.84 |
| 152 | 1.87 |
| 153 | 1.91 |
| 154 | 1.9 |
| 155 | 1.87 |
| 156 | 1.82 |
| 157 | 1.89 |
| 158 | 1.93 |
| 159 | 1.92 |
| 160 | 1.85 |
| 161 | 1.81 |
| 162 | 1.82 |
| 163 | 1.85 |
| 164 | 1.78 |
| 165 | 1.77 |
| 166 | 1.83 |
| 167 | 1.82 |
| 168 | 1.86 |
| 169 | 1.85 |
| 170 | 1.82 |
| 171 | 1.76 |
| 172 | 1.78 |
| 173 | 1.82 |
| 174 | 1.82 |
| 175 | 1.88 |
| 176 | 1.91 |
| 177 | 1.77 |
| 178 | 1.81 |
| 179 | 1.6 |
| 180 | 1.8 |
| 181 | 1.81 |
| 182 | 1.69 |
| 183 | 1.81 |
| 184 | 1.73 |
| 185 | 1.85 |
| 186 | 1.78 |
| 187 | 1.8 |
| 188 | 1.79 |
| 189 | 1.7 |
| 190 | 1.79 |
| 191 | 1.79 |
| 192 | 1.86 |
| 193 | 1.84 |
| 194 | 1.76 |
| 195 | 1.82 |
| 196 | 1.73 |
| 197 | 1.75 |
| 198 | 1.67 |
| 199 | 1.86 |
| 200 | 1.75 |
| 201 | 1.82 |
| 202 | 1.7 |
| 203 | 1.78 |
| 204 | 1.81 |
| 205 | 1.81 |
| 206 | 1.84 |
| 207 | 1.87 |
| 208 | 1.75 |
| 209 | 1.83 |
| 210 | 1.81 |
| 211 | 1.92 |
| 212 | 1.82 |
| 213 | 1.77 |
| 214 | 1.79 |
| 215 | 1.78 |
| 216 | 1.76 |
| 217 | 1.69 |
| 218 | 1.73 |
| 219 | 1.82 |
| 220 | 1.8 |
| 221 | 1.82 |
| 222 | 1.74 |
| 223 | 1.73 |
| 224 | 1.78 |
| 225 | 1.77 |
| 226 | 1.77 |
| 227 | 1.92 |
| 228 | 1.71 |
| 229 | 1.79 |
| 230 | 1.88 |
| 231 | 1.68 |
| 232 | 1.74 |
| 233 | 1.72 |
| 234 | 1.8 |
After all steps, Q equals 0.9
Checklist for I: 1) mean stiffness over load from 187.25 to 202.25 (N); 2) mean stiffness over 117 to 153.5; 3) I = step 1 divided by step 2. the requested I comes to 0.92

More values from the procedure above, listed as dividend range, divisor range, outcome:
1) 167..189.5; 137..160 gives 0.94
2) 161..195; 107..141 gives 0.95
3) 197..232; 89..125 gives 0.94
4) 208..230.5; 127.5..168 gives 0.95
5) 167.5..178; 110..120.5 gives 0.96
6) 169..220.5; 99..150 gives 0.94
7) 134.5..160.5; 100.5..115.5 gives 1.02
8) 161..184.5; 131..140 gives 0.94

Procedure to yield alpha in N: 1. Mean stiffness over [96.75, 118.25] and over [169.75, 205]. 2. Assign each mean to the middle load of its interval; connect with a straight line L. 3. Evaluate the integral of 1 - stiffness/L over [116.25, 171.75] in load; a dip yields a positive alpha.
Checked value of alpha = -2.0 N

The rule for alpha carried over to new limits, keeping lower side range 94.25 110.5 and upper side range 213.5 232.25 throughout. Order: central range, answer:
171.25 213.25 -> 0.11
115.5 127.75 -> -0.50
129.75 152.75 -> -1.03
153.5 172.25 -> -0.20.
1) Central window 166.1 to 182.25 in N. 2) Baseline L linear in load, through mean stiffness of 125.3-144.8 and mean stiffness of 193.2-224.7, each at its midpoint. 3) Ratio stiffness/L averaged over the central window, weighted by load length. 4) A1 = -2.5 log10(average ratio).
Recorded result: 0.03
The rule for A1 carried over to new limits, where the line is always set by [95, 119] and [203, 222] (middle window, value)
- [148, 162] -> -0.03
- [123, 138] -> -0.04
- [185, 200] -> 0.02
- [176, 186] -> 0.03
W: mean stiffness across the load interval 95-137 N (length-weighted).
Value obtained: 1.9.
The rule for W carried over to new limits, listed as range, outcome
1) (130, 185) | 1.86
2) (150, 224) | 1.81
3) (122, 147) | 1.92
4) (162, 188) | 1.8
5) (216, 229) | 1.77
